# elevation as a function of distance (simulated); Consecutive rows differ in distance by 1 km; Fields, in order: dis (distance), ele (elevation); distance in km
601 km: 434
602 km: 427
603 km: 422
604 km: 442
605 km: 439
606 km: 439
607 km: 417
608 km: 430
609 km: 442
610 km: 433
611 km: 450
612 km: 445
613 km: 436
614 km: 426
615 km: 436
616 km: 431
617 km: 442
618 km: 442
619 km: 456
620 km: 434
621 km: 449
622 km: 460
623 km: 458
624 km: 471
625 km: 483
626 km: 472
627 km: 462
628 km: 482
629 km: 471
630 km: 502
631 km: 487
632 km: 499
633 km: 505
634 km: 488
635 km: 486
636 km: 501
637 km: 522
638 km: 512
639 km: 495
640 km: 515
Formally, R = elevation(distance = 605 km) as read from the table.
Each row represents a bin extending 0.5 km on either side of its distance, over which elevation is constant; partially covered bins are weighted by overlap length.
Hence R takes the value 439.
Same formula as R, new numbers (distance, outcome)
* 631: 487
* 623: 458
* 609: 442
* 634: 488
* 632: 499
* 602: 427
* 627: 462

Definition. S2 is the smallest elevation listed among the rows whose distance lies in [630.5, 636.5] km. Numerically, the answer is 486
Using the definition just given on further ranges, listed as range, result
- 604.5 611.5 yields 417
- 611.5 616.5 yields 426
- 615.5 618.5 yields 431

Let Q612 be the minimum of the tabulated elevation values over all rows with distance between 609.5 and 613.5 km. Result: 433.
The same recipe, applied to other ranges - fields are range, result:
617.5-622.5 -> 434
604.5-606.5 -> 439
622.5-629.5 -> 458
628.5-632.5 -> 471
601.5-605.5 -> 422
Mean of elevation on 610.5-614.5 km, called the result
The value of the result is 439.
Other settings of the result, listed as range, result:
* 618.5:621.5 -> 446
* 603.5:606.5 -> 440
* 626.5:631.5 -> 481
